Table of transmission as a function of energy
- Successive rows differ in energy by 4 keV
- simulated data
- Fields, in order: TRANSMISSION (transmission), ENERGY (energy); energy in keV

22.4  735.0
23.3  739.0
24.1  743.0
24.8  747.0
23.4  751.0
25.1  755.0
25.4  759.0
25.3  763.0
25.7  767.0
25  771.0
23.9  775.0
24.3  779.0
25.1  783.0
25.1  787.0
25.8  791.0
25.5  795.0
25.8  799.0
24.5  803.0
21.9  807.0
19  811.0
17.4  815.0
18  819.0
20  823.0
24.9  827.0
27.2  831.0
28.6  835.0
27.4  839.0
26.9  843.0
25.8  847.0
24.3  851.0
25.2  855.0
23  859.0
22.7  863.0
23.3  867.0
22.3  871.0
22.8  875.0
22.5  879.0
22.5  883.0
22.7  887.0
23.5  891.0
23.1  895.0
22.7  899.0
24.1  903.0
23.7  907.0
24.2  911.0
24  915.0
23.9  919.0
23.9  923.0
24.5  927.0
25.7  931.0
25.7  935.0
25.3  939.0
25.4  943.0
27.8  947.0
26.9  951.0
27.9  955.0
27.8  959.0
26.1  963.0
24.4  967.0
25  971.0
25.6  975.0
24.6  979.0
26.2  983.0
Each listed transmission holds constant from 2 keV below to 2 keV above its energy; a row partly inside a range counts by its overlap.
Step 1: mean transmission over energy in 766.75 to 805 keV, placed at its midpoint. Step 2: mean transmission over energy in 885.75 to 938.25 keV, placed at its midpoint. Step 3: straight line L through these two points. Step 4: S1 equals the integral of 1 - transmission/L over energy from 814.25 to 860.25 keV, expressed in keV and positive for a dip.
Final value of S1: 0.7 keV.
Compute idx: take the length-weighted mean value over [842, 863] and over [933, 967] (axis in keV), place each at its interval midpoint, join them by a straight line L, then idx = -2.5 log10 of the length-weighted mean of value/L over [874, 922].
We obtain 0.099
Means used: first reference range 24.7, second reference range 26.5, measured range 23.3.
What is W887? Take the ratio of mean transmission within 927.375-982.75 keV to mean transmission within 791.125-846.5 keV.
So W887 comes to 1.09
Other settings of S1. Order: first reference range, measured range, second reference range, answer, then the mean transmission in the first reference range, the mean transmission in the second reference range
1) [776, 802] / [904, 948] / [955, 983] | 1.4 keV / 25.2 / 25.8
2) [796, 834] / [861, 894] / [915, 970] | 1.6 keV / 22.3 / 25.7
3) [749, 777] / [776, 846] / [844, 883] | 0.7 keV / 24.8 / 23.6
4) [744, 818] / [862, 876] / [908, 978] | 1.1 keV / 24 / 25.5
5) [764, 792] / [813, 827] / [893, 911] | 2.9 keV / 25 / 23.5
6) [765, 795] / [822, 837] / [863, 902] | -1.0 keV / 25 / 22.8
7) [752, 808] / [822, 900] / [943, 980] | 4.1 keV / 24.9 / 26.2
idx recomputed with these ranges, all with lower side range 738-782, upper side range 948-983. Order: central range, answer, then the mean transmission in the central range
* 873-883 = 0.13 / 22.6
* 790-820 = 0.12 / 22.3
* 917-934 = 0.05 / 24.6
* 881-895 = 0.12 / 22.9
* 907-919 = 0.08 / 24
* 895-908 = 0.10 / 23.4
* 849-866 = 0.07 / 23.8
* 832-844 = -0.10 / 27.7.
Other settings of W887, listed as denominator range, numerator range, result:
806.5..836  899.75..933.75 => 1.11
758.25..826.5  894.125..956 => 1.06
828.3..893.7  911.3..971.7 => 1.05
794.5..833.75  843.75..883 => 1.05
